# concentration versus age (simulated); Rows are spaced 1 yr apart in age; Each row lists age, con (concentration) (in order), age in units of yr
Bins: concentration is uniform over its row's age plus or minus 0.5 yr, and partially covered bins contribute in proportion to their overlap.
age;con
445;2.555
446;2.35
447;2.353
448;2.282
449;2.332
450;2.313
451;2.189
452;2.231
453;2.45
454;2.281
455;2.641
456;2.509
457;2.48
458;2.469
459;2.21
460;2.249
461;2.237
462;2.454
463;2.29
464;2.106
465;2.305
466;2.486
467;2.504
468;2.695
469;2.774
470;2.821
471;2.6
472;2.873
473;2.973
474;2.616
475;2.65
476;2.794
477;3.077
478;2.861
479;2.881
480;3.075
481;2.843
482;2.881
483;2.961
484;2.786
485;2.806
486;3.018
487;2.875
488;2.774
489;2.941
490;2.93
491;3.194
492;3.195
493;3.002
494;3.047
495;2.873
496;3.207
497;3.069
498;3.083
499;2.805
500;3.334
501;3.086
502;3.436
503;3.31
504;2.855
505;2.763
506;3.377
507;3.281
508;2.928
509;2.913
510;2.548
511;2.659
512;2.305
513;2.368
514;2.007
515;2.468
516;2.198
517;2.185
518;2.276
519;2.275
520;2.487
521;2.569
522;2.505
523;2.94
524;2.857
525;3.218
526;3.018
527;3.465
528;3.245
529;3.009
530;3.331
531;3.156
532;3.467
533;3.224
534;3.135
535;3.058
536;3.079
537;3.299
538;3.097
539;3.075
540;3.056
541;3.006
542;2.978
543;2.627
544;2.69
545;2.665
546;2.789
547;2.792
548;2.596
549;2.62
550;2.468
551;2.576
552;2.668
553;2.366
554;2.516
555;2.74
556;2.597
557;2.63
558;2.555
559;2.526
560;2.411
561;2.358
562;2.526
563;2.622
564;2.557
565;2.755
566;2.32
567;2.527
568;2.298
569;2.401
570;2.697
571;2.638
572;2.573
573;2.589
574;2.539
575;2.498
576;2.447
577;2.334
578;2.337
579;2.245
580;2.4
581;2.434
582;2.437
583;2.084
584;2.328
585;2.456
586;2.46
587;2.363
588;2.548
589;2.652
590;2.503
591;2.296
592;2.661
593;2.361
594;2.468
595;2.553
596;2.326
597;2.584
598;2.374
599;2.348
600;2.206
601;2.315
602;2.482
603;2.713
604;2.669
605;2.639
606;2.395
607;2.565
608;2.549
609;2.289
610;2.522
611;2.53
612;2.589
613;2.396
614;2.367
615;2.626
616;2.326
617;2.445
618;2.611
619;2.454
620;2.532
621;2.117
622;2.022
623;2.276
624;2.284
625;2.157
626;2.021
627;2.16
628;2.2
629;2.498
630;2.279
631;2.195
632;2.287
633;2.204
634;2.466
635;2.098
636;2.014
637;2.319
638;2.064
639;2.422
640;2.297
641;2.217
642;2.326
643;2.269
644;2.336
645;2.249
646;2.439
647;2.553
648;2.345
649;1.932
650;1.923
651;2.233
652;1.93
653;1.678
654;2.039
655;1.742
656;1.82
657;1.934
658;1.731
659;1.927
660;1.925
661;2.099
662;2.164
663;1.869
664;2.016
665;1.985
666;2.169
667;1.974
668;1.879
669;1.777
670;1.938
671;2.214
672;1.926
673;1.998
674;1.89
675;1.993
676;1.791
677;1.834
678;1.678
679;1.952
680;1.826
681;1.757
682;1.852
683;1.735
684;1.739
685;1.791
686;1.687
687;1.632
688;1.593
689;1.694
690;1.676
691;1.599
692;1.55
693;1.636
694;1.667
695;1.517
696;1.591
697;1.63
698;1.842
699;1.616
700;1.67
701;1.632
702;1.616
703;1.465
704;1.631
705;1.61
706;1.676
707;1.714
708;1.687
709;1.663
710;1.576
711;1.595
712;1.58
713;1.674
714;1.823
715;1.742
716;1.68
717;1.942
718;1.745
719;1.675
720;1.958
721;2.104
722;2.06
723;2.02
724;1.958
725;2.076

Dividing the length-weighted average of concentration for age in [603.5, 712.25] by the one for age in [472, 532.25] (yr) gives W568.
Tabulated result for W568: 0.70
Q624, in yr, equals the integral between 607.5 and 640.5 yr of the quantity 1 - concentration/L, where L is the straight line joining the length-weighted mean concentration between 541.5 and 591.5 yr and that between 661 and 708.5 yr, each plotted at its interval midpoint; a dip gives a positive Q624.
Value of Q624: -2.5 yr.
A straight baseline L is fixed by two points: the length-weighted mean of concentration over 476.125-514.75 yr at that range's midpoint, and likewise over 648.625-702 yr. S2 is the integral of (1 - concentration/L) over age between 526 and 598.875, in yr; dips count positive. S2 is -3.8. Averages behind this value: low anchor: 2.93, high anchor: 1.83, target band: 2.65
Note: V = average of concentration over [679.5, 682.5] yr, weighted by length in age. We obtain 1.81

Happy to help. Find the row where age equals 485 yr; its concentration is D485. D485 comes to 2.806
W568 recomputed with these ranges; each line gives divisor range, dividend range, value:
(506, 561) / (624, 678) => 0.75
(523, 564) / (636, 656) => 0.76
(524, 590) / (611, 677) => 0.80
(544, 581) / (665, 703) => 0.70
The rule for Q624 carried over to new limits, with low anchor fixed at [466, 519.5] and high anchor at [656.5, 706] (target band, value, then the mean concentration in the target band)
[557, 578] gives -0.8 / 2.51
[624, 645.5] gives -2.1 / 2.24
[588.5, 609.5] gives -2.1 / 2.47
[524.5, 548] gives -4.2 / 3.05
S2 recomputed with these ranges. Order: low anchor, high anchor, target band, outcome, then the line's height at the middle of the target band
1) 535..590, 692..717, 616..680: -2.67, 2.03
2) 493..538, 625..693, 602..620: -1.60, 2.31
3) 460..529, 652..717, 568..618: -4.32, 2.27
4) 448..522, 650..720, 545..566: -1.78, 2.38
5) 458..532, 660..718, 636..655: -1.71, 2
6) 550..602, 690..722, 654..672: -0.07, 1.95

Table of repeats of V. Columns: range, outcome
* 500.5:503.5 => 3.28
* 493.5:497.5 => 3.05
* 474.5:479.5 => 2.85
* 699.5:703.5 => 1.6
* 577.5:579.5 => 2.29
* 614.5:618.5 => 2.5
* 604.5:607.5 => 2.53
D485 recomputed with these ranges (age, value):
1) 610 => 2.522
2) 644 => 2.336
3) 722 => 2.06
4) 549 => 2.62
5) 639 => 2.422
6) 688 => 1.593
